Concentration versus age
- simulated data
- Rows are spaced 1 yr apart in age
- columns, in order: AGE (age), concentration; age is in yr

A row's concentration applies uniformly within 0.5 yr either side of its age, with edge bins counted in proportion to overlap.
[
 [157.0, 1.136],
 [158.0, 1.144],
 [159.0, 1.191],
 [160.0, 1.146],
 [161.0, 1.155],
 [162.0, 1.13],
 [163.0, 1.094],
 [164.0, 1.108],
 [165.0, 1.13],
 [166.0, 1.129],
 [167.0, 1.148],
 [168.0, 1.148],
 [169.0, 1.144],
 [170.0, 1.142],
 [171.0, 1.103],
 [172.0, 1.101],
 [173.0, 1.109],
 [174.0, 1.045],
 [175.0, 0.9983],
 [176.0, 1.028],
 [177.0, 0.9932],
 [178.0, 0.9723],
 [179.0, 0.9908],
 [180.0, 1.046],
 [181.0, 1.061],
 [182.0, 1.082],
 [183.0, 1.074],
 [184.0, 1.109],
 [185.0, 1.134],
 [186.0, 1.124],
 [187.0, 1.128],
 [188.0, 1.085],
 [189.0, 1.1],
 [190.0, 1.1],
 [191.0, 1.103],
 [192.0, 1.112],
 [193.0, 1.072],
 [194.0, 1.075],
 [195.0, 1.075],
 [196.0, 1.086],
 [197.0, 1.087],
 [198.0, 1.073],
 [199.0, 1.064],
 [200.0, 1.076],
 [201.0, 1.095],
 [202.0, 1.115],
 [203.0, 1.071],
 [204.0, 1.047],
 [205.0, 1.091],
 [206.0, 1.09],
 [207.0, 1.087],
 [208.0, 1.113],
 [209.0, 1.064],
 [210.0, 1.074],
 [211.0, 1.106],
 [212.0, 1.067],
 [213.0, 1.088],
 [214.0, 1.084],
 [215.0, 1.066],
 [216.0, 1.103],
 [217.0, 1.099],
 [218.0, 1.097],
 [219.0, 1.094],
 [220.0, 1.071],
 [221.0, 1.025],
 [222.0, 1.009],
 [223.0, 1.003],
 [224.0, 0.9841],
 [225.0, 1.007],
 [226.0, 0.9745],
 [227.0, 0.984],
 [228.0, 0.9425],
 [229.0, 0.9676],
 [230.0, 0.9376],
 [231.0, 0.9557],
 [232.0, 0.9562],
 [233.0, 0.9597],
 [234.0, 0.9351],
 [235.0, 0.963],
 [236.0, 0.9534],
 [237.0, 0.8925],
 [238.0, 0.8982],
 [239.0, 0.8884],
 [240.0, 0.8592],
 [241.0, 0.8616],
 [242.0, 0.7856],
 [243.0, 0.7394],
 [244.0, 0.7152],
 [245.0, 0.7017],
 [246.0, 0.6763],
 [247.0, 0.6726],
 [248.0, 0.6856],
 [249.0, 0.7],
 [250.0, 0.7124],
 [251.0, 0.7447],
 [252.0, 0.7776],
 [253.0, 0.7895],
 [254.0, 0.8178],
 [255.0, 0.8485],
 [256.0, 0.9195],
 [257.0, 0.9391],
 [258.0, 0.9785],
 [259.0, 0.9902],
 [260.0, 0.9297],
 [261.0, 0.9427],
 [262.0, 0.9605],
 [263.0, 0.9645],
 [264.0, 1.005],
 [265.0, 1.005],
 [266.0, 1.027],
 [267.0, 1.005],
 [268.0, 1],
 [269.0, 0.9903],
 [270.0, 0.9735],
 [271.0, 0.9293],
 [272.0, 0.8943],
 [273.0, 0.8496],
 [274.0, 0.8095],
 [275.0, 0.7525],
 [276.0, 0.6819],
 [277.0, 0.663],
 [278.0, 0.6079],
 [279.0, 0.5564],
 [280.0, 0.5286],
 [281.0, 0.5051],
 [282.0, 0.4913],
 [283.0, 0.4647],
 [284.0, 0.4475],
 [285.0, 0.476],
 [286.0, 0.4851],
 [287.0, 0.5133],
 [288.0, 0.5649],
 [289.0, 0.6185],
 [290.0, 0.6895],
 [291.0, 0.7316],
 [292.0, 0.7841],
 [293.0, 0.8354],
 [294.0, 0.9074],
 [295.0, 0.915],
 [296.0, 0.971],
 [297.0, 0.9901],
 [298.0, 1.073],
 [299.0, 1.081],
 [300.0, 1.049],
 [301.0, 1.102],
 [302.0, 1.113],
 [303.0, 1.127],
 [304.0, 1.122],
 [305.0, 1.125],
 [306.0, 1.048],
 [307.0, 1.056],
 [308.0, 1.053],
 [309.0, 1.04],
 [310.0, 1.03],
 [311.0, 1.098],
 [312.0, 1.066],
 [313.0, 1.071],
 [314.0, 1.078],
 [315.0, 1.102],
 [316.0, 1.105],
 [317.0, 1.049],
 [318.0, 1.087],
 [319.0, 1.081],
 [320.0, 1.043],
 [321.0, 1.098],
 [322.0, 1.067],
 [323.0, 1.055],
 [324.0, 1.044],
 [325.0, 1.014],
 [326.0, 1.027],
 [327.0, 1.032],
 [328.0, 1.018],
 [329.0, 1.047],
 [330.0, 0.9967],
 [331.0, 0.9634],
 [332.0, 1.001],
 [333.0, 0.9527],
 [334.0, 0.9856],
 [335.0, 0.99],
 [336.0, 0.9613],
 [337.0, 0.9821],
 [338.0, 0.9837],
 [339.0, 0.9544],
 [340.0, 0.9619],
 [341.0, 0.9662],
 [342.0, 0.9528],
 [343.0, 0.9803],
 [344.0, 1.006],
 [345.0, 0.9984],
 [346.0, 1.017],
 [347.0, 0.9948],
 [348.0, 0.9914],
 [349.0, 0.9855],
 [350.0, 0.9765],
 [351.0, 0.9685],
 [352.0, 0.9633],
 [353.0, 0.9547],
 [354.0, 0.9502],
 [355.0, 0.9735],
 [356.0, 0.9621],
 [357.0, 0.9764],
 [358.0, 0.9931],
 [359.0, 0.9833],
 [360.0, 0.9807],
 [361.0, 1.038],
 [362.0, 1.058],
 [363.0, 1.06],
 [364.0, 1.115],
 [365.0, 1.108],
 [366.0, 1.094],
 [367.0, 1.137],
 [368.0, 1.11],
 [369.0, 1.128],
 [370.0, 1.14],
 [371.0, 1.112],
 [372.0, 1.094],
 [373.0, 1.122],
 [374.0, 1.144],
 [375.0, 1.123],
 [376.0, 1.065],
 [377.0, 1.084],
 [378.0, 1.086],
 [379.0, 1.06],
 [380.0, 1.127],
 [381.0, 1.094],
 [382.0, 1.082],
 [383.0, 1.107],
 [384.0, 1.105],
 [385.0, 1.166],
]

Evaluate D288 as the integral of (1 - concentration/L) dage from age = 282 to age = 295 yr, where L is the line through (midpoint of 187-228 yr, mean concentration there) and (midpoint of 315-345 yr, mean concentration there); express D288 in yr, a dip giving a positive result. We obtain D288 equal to 5.04 yr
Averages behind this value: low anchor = 1.07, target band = 0.632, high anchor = 1.02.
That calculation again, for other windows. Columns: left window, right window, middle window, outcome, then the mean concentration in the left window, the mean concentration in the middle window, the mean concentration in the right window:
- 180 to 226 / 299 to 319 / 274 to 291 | 7.9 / 1.08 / 0.577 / 1.08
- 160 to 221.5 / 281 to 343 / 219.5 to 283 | 9.9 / 1.09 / 0.859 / 0.943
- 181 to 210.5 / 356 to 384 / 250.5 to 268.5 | 2.7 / 1.09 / 0.925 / 1.08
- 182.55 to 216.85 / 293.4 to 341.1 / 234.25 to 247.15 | 3.0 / 1.09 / 0.822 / 1.04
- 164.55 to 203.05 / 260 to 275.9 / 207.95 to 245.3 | 1.3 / 1.09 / 0.974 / 0.934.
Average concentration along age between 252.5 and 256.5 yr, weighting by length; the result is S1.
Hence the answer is 0.844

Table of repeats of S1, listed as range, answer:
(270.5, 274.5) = 0.871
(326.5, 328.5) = 1.02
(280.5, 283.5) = 0.487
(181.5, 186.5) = 1.1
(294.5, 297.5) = 0.959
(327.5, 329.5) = 1.03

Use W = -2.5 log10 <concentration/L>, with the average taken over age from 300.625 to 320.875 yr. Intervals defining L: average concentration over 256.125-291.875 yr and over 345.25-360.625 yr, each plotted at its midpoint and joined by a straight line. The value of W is -0.24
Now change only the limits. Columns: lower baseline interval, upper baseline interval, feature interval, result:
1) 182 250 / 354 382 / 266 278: 0.186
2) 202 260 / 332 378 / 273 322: 0.133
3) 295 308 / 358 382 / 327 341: 0.095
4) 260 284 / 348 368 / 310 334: -0.132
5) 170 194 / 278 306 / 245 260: 0.109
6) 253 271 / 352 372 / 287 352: 0.015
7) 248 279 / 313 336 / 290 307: -0.028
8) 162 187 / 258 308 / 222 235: -0.002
